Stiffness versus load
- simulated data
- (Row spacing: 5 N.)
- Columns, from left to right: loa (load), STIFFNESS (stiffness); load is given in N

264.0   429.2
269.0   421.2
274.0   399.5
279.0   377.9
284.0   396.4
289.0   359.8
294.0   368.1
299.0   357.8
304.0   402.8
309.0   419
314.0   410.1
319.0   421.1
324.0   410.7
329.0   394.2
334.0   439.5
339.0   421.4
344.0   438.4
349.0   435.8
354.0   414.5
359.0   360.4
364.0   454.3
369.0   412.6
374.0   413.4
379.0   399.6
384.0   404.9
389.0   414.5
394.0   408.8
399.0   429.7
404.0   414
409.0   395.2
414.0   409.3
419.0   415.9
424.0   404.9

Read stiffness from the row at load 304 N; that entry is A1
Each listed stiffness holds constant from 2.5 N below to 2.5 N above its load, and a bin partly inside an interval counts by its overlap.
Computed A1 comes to 402.8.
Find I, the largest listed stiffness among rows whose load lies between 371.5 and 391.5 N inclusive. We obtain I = 414.5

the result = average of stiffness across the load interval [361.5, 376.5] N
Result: 427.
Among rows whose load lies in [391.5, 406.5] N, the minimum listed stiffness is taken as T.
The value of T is 408.8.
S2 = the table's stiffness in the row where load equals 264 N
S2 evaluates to 429.2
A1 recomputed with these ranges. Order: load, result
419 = 415.9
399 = 429.7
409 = 395.2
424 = 404.9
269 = 421.2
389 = 414.5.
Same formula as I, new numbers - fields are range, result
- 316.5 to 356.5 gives 439.5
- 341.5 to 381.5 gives 454.3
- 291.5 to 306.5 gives 402.8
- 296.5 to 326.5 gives 421.1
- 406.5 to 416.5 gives 409.3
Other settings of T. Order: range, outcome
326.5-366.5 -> 360.4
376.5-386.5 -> 399.6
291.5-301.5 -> 357.8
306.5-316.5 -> 410.1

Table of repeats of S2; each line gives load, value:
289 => 359.8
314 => 410.1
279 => 377.9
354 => 414.5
